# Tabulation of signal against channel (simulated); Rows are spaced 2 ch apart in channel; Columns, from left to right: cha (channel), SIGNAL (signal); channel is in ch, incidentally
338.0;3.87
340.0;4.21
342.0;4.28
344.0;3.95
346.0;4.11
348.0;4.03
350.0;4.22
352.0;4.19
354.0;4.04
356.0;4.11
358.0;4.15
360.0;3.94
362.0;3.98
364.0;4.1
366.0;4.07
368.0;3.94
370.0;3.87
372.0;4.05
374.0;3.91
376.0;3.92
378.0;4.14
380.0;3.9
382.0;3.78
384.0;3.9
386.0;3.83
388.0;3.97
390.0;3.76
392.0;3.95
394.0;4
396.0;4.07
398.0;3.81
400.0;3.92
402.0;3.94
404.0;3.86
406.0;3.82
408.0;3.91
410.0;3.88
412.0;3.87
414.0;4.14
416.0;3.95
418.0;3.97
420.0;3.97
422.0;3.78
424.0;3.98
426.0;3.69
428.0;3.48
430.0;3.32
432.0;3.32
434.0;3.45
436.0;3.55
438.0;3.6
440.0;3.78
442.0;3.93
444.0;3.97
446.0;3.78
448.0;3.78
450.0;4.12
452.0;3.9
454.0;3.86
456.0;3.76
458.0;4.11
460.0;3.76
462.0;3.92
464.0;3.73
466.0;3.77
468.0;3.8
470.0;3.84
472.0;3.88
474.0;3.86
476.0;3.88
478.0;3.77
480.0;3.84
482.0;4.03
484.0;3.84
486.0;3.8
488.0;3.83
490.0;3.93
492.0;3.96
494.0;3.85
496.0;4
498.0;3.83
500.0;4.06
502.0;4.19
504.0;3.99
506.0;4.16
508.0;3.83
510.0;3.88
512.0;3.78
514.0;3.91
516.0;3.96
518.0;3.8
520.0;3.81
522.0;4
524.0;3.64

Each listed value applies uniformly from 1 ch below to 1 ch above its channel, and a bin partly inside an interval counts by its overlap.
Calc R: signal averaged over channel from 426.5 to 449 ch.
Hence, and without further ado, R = 3.63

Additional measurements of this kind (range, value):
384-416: 3.92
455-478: 3.84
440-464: 3.89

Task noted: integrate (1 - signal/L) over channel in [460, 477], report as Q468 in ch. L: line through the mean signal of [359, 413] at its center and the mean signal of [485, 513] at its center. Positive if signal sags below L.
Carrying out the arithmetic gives 0.44 ch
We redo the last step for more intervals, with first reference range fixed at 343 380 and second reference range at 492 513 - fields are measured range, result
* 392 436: 2.13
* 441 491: 1.38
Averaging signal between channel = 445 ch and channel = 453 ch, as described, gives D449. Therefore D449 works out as 3.89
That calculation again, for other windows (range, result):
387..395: 3.92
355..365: 4.06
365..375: 3.97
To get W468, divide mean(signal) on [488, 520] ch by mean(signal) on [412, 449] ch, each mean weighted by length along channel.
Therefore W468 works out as 1.05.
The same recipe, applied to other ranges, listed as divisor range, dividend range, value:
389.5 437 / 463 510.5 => 1.02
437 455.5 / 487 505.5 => 1.03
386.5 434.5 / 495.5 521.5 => 1.03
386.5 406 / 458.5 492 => 0.98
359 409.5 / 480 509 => 1.00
